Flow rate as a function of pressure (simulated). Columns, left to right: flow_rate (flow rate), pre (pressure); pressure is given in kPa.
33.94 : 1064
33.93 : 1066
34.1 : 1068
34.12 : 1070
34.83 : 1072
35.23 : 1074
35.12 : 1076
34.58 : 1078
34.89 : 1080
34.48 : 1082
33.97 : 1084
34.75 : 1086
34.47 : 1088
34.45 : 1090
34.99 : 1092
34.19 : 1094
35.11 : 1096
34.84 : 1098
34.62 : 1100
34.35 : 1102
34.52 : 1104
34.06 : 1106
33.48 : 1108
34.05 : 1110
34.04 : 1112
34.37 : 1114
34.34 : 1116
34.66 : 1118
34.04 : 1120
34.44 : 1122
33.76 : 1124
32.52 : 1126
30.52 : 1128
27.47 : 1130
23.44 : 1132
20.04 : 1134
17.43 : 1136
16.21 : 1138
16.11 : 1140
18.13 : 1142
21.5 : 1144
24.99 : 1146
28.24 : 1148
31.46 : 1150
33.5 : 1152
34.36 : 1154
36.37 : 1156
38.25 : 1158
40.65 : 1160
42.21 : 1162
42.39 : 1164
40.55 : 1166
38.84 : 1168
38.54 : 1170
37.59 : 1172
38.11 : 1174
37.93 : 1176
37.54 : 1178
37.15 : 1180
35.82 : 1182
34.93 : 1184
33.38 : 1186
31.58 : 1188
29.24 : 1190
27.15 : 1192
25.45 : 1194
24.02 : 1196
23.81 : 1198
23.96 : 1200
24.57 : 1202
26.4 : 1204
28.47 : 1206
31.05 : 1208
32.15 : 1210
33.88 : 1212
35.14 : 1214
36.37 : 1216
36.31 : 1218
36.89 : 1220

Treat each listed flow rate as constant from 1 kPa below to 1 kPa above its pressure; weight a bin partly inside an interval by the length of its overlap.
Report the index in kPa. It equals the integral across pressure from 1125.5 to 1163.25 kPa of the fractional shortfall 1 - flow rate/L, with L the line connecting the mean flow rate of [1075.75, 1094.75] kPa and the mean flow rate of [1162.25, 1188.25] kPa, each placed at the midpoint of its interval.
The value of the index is 8.8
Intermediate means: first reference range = 34.6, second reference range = 37.6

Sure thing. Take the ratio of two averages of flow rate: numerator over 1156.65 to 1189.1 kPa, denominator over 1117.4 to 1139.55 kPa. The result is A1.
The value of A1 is 1.39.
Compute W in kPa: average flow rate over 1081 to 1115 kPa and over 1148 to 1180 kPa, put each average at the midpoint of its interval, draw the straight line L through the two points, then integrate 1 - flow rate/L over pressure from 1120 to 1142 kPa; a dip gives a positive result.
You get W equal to 6.5 kPa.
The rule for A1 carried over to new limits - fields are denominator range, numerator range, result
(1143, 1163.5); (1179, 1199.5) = 0.90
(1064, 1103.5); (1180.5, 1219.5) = 0.88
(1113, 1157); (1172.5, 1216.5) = 1.11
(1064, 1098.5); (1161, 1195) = 1.04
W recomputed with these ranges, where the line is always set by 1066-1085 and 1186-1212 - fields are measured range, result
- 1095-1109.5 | -0.6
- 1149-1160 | -1.9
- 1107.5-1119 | -0.6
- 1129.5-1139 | 3.3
